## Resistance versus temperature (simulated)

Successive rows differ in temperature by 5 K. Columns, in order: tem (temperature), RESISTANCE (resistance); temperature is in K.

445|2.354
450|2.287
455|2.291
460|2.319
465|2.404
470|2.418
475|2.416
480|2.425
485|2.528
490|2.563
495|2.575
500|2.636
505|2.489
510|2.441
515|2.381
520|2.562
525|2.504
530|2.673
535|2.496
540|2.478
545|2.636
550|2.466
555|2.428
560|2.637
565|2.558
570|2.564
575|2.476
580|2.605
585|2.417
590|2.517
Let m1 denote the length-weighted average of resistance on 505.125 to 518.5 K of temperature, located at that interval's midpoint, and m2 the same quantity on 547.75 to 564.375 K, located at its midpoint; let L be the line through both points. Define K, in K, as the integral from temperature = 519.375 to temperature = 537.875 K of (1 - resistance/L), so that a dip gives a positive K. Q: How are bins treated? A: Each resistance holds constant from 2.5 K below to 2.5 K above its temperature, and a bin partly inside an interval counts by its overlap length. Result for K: -0.7 K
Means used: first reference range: 2.44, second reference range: 2.52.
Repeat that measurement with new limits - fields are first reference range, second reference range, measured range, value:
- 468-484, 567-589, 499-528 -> -0.4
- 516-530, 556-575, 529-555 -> 0.2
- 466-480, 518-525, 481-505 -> -0.9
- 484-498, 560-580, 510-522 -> 0.5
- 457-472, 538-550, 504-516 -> 0.2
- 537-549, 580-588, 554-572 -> -0.3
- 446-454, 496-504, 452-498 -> 0.2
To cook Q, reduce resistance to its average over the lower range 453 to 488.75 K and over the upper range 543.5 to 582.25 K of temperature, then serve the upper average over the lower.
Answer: 1.06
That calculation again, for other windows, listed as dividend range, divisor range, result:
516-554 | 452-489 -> 1.05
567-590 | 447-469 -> 1.08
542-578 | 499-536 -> 1.01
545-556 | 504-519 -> 1.02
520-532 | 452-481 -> 1.09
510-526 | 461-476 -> 1.03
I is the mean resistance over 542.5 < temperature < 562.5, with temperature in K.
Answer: 2.54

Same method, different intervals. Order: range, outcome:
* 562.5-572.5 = 2.56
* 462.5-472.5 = 2.41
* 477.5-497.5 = 2.52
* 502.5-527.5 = 2.48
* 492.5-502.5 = 2.61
